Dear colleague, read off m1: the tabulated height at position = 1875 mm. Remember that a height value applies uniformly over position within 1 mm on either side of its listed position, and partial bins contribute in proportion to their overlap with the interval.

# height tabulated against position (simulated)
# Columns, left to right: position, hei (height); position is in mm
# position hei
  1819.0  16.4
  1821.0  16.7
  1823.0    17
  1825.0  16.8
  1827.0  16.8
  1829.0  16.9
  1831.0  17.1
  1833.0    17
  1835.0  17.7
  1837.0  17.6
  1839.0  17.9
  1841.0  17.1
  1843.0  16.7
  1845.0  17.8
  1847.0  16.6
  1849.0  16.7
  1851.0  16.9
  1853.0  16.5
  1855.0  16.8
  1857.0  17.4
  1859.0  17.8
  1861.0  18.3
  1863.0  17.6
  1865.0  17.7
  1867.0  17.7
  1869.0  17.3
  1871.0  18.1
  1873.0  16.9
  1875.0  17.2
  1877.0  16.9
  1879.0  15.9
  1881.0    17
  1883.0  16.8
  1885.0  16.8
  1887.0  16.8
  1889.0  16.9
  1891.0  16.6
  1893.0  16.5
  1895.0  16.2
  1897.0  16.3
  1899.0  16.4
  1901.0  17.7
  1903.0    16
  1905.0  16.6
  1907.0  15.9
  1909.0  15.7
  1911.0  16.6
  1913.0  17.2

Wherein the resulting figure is 17.2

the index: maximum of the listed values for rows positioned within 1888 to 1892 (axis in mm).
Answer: 16.9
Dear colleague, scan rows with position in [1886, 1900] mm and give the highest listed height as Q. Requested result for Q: 16.9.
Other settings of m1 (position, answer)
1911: 16.6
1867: 17.7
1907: 15.9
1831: 17.1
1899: 16.4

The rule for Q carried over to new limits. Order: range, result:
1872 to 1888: 17.2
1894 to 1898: 16.3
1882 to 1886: 16.8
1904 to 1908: 16.6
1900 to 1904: 17.7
